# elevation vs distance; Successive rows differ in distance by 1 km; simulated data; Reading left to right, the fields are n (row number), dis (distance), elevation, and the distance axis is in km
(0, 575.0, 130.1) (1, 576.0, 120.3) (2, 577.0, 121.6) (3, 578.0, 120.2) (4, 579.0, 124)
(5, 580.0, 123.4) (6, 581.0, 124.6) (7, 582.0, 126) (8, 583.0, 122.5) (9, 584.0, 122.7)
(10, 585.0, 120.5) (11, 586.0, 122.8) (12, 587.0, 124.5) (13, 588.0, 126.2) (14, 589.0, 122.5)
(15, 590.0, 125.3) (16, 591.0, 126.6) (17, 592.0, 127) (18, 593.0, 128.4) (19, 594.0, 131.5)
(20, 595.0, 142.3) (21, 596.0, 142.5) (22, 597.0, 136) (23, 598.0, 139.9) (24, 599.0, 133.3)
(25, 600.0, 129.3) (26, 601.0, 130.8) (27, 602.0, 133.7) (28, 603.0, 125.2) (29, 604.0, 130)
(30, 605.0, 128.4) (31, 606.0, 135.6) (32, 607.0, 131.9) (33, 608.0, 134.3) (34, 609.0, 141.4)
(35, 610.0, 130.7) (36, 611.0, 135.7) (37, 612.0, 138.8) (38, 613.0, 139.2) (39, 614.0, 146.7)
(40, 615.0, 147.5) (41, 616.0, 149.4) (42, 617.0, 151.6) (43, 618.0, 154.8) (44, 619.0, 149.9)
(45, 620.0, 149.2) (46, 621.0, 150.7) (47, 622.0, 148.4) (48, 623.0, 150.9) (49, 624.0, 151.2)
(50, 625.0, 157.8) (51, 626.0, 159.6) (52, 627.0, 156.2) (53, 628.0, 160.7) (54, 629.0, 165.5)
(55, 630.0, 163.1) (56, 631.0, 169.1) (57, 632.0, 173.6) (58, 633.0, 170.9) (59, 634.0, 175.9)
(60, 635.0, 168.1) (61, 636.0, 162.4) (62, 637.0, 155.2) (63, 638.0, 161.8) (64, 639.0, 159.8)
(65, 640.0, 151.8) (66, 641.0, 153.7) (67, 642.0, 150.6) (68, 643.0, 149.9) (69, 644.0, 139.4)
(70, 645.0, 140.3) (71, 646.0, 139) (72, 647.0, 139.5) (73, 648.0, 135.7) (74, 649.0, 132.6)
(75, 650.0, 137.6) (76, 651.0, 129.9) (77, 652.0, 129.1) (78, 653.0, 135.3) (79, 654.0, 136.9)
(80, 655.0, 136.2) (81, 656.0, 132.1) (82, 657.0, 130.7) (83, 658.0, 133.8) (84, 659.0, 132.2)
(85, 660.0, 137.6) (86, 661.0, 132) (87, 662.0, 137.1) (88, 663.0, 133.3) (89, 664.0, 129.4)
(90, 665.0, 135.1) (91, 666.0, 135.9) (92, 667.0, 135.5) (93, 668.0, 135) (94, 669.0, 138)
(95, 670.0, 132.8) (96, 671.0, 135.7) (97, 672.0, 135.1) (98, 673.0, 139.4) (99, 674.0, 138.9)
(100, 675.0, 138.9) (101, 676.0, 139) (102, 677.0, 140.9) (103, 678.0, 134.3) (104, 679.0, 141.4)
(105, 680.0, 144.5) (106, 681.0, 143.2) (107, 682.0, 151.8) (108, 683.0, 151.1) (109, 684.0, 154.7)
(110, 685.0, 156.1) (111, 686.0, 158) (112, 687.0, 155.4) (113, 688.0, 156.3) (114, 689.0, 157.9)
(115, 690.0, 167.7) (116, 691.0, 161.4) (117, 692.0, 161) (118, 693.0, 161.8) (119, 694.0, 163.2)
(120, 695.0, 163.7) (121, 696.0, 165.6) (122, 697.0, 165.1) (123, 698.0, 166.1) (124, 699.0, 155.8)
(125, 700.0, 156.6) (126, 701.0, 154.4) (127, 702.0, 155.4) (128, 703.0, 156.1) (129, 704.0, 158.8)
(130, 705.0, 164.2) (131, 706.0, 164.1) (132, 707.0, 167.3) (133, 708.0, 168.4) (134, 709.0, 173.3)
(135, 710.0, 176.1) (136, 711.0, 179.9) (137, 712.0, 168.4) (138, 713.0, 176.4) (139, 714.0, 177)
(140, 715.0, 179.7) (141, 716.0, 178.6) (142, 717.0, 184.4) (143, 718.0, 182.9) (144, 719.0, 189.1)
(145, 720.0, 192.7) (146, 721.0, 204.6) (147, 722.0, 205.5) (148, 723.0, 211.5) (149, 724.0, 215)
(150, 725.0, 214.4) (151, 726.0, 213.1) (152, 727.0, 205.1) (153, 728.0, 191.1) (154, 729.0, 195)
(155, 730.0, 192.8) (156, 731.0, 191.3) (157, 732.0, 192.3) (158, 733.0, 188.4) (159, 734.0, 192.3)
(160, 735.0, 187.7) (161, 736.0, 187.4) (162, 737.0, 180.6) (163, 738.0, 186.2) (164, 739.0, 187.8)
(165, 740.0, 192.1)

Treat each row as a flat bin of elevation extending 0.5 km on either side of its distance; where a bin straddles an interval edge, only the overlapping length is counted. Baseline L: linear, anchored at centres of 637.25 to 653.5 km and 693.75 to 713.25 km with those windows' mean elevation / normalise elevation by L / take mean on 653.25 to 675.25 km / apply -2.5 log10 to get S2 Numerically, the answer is 0.115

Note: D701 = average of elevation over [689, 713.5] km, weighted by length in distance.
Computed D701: 164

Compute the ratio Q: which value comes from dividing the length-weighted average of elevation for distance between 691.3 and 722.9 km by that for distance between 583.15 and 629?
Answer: 1.24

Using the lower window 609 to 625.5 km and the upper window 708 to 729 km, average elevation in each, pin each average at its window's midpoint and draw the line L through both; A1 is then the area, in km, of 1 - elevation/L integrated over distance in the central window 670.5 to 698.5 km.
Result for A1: 3.9 km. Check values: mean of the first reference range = 147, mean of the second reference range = 190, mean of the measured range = 152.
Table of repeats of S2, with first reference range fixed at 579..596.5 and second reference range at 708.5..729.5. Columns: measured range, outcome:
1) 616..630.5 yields -0.076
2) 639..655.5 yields 0.113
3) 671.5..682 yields 0.213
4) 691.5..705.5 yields 0.130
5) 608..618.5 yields -0.028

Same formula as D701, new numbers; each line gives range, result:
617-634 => 159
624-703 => 149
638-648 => 147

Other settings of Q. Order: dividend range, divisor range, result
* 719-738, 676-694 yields 1.29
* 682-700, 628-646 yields 1.00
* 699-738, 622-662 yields 1.23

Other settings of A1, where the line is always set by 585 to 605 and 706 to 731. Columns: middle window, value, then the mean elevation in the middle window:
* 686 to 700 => 1.2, 161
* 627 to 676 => 3.7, 144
